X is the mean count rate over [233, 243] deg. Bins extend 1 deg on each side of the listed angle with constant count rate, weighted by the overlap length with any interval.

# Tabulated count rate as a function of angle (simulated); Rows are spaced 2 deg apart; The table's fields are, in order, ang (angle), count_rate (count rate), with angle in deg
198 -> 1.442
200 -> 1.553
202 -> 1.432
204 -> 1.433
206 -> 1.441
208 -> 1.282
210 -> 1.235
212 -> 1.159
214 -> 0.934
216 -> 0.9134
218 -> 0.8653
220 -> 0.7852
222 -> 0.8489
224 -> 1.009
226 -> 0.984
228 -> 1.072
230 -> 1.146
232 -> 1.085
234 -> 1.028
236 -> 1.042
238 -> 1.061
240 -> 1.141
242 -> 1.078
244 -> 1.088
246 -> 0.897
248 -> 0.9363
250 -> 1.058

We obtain 1.07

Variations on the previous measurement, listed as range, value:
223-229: 1.02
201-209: 1.4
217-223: 0.833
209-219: 1.02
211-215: 1.05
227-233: 1.1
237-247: 1.05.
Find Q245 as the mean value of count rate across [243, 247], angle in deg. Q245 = 0.993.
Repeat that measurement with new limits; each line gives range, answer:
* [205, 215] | 1.21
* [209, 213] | 1.2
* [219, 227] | 0.907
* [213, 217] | 0.924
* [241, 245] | 1.08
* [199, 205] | 1.47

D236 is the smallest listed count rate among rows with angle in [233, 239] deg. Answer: 1.028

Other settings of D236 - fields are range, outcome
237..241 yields 1.061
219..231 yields 0.7852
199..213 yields 1.159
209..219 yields 0.8653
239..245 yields 1.078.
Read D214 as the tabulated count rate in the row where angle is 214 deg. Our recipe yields 0.934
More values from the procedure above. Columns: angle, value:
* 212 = 1.159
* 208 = 1.282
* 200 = 1.553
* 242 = 1.078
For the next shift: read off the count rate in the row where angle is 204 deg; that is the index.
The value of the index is 1.433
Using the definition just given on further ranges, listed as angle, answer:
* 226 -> 0.984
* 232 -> 1.085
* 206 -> 1.441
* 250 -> 1.058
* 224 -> 1.009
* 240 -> 1.141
